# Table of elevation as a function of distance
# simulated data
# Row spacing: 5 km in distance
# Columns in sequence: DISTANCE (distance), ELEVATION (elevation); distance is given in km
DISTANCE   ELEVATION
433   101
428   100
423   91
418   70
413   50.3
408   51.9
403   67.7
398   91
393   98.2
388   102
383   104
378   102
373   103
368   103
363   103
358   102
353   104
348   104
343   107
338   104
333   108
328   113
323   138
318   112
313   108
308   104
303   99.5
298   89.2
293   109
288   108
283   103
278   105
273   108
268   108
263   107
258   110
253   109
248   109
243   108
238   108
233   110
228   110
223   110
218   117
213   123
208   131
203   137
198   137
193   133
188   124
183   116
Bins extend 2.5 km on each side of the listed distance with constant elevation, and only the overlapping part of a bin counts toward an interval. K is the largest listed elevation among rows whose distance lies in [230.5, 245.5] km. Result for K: 110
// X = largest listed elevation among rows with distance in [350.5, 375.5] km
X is 104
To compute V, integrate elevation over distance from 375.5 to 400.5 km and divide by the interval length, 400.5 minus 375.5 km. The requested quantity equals 99.4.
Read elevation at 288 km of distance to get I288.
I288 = 108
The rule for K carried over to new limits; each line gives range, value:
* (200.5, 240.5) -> 137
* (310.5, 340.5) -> 138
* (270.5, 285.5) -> 108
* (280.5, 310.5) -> 109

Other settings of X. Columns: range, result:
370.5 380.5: 103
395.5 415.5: 91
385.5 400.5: 102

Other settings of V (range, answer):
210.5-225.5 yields 117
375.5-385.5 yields 103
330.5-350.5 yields 106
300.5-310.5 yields 102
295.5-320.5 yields 103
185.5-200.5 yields 131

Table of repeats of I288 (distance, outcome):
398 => 91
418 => 70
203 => 137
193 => 133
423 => 91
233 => 110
